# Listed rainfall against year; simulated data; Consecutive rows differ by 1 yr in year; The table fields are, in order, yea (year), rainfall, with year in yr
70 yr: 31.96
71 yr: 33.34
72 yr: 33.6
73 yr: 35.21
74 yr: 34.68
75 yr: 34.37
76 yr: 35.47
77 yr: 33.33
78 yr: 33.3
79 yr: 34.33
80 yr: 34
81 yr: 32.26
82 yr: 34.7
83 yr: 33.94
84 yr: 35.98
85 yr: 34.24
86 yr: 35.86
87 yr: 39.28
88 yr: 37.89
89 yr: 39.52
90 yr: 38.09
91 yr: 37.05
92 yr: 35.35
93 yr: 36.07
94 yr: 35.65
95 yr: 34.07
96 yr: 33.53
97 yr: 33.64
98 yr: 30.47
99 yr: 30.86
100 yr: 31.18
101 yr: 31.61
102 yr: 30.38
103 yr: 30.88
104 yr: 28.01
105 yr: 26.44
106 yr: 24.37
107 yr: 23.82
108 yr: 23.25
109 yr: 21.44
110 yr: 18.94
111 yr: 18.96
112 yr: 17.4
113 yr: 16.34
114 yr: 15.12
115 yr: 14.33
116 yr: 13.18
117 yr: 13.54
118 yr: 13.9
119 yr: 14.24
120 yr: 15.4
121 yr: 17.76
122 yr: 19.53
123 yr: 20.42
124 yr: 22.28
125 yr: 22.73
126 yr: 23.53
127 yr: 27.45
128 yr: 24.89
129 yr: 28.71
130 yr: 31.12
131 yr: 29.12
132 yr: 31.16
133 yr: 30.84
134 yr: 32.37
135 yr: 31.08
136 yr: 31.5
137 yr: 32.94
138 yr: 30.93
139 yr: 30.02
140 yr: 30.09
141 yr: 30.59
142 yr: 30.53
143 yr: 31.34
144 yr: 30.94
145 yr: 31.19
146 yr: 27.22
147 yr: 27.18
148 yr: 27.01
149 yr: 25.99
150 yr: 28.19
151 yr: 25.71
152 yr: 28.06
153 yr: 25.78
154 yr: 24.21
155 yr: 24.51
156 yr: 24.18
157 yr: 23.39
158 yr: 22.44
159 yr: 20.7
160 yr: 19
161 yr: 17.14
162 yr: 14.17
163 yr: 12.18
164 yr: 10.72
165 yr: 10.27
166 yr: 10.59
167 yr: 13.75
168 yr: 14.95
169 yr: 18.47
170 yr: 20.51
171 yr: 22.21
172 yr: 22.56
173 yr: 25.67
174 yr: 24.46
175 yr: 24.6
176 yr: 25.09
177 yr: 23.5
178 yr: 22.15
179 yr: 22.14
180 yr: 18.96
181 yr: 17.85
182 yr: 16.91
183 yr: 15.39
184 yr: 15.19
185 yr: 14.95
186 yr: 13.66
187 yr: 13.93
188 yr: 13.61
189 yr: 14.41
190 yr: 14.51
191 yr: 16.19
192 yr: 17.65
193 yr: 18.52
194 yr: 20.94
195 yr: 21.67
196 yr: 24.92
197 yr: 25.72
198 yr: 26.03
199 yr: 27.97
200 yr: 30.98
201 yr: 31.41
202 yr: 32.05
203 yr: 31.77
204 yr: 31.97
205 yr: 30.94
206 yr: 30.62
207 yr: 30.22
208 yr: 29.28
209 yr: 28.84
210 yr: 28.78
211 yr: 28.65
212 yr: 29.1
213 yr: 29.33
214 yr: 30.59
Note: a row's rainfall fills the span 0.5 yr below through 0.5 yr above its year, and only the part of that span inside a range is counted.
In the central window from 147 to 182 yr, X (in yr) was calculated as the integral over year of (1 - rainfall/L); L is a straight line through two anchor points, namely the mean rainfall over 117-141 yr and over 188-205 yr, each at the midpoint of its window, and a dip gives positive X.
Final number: 5.4 yr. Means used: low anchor 25.6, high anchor 24.1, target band 20.9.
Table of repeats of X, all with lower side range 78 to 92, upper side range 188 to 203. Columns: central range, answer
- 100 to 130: 9.93 yr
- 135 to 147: -0.48 yr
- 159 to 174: 5.31 yr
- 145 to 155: 0.56 yr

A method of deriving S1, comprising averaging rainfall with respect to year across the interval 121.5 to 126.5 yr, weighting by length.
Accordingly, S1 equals 21.7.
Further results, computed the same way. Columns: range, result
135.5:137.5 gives 32.2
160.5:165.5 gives 12.9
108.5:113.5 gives 18.6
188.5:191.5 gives 15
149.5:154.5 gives 26.4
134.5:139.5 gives 31.3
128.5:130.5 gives 29.9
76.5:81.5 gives 33.4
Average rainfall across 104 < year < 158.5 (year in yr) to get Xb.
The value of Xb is 24.6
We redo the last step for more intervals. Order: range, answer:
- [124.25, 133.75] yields 27.7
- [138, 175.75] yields 23.1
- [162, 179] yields 18.8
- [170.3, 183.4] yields 21.7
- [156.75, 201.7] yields 19.4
